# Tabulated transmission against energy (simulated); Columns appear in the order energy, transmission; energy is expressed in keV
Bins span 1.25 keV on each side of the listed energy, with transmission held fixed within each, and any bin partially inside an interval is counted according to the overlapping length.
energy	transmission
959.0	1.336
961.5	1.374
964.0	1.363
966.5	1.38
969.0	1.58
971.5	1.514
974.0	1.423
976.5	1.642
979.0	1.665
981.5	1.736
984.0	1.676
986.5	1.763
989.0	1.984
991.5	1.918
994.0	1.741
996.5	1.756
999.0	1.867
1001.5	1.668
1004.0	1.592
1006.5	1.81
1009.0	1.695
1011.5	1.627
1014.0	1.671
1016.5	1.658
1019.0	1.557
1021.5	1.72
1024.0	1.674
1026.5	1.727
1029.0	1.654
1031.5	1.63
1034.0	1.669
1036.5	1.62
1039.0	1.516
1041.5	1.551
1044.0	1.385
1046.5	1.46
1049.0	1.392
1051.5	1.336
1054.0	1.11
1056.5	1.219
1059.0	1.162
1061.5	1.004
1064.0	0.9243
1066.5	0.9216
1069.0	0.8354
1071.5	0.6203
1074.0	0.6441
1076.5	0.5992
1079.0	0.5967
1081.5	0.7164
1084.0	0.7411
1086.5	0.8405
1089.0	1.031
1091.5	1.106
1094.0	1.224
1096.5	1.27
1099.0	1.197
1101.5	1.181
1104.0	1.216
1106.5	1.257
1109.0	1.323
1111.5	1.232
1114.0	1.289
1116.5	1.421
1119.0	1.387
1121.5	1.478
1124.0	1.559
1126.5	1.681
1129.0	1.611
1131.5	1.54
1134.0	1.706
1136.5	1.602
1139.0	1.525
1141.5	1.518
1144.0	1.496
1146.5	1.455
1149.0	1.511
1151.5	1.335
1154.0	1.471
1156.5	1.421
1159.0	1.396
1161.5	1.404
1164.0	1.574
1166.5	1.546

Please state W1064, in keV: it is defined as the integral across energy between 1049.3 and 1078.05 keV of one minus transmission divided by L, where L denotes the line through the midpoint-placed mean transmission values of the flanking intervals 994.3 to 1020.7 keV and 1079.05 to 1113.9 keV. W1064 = 8.0 keV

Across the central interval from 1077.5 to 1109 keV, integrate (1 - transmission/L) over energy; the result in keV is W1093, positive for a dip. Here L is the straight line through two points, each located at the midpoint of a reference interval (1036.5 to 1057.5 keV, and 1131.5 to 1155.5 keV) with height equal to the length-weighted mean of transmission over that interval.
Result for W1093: 8.9 keV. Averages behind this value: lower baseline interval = 1.39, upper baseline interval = 1.51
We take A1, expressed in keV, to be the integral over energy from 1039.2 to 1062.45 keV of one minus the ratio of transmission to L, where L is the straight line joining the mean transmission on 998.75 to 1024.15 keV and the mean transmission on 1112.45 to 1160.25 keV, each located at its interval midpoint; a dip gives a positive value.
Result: 4.5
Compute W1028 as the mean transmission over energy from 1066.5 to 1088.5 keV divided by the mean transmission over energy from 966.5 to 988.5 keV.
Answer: 0.45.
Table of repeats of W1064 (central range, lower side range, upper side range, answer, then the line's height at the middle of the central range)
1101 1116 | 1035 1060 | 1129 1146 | 2.4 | 1.5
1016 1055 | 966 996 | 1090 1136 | 0.3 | 1.55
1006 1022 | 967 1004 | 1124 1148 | 0.1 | 1.67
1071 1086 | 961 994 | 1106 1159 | 8.5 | 1.52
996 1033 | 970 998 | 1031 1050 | -1.7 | 1.61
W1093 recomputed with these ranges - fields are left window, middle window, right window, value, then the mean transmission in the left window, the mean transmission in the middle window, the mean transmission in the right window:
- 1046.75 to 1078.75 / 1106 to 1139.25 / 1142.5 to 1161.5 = -4.7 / 0.984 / 1.48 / 1.44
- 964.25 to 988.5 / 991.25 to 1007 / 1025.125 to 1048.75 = -1.6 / 1.6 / 1.75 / 1.57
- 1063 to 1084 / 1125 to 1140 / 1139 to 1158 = -3.5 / 0.73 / 1.61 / 1.46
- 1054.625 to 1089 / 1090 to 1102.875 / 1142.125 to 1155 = -1.9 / 0.845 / 1.19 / 1.46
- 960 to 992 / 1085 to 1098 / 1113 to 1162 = 3.7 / 1.61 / 1.09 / 1.49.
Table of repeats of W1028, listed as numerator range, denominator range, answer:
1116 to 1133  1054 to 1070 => 1.50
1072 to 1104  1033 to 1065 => 0.70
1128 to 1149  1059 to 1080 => 1.96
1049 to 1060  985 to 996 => 0.67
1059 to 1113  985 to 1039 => 0.57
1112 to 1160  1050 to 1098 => 1.58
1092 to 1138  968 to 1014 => 0.82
